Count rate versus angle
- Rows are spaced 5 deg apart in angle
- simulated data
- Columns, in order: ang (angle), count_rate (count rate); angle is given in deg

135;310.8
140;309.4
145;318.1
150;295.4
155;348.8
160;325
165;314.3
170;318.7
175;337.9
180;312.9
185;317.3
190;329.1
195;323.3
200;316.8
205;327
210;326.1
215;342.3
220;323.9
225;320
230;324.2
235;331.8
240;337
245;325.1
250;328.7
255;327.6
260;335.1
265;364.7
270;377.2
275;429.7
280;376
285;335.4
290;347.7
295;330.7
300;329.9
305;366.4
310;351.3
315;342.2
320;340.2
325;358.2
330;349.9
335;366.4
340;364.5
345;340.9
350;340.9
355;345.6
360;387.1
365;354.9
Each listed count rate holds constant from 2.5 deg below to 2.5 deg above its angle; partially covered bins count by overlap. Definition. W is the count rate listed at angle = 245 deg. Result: 325.1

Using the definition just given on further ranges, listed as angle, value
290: 347.7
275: 429.7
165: 314.3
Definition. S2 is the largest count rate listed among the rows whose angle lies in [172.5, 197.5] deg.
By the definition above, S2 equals 337.9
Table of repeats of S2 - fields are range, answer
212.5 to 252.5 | 342.3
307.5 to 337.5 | 366.4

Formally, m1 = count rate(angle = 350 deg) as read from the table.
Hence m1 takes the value 340.9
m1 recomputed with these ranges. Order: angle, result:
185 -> 317.3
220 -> 323.9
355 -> 345.6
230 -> 324.2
